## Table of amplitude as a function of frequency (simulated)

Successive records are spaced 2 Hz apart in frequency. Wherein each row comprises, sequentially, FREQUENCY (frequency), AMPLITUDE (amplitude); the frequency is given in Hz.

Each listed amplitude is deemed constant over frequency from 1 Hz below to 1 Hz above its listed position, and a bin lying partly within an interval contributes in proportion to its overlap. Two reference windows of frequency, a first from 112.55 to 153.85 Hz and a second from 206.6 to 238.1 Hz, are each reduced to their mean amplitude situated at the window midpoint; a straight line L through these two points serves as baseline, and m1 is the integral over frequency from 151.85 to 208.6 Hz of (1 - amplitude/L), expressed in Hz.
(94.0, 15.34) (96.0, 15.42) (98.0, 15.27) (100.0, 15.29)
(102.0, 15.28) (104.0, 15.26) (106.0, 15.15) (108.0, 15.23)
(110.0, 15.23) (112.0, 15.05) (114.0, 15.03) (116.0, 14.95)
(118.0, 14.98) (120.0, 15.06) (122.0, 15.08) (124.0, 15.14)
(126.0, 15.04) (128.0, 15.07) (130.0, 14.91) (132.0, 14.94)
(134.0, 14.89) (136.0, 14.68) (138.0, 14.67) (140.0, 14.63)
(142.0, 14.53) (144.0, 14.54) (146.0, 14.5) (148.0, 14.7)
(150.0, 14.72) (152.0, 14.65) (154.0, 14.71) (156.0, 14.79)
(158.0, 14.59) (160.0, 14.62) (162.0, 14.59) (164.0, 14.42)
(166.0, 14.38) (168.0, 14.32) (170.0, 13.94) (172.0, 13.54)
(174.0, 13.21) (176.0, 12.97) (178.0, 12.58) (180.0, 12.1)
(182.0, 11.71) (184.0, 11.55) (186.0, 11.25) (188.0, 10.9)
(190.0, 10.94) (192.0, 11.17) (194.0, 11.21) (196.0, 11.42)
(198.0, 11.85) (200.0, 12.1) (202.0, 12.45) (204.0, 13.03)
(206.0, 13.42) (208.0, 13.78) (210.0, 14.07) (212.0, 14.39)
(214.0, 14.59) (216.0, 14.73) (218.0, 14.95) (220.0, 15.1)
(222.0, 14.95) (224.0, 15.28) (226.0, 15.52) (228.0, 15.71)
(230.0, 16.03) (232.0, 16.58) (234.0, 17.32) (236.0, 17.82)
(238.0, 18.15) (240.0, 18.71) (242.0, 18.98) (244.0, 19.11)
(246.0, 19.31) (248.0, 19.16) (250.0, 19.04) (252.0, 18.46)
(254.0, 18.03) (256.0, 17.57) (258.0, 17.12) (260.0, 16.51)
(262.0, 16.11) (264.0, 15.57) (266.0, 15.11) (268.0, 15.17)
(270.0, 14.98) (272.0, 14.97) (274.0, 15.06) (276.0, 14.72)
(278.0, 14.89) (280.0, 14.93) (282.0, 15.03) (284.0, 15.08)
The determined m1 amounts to 8.3 Hz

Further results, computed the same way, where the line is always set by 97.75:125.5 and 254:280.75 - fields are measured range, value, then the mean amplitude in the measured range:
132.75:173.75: 2.1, 14.5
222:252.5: -3.9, 17.6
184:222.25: 6.4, 12.9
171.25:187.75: 3.3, 12.3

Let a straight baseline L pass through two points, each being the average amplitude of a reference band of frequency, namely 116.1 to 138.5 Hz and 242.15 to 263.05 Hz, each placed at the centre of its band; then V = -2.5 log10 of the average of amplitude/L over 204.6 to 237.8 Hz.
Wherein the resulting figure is 0.133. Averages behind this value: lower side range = 15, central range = 15.3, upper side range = 18.1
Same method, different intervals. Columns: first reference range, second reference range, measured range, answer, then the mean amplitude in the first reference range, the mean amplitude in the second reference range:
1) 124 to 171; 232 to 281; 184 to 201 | 0.34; 14.7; 16.9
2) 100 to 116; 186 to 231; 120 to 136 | -0.01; 15.2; 13.5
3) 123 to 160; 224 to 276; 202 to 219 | 0.15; 14.8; 17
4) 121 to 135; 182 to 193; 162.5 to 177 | -0.12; 15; 11.2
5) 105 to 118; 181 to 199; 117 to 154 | -0.07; 15.1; 11.3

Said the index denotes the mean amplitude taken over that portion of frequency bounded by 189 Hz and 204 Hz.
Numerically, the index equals 11.7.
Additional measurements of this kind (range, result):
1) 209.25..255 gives 16.8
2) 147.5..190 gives 13.5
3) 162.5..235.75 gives 13.6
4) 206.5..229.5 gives 14.8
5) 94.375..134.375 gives 15.1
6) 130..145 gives 14.7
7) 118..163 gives 14.8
